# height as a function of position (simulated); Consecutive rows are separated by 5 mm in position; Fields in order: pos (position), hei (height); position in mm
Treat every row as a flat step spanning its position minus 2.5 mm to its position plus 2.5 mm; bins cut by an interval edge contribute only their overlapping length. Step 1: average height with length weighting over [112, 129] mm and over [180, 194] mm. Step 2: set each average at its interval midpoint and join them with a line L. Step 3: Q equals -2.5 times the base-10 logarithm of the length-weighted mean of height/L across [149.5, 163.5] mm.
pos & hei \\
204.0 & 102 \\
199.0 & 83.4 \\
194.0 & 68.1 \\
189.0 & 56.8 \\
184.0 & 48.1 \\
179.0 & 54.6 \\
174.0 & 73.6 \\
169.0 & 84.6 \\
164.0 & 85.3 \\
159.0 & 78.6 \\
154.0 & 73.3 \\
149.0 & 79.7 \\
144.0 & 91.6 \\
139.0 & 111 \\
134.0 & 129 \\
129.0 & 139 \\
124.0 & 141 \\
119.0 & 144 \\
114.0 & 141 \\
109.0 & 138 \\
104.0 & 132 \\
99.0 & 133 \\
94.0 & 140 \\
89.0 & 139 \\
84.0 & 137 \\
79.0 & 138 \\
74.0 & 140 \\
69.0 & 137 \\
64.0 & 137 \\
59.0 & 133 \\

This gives 0.210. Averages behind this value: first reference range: 142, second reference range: 55.5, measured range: 77.8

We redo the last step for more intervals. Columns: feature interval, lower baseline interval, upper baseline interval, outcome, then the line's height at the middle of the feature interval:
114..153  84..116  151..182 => -0.117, 106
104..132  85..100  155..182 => -0.199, 117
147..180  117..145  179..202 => 0.201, 92.7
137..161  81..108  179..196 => 0.045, 89.8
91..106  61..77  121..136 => 0.017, 137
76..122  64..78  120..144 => -0.041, 133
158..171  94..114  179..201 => 0.012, 84.3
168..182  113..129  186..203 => 0.305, 90.2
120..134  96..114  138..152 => -0.238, 111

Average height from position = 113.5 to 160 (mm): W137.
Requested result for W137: 113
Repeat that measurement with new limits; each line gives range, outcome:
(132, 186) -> 82.6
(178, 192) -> 53.5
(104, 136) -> 138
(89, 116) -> 137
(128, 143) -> 122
